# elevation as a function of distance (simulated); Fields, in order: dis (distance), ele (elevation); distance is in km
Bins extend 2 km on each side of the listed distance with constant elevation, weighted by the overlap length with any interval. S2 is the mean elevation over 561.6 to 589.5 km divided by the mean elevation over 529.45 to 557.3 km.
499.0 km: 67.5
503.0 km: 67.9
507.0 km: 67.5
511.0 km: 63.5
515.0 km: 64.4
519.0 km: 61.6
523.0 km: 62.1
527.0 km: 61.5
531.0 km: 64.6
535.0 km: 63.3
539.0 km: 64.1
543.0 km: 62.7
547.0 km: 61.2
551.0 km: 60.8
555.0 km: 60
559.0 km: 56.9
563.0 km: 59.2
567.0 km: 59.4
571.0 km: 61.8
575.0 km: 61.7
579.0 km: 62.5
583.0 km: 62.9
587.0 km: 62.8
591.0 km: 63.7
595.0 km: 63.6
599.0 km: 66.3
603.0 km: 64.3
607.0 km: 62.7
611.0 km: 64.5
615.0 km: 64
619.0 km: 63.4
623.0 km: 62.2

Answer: 0.99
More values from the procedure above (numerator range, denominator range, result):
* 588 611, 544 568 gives 1.07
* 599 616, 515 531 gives 1.03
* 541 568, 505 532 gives 0.94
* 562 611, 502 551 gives 0.99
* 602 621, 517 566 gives 1.04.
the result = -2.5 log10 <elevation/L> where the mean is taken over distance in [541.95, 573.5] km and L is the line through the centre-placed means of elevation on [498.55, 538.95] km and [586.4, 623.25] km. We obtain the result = 0.07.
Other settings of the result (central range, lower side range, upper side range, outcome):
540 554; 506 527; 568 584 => 0.02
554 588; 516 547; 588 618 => 0.05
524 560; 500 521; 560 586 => 0.02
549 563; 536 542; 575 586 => 0.07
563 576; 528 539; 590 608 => 0.06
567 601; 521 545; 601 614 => 0.01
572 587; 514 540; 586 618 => 0.02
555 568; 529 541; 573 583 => 0.08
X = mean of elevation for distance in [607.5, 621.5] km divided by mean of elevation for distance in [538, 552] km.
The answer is 1.03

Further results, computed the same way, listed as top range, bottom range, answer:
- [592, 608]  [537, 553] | 1.03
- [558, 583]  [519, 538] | 0.96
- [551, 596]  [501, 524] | 0.95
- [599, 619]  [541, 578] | 1.06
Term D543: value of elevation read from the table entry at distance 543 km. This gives 62.7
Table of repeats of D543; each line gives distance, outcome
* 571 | 61.8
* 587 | 62.8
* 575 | 61.7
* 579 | 62.5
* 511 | 63.5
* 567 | 59.4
